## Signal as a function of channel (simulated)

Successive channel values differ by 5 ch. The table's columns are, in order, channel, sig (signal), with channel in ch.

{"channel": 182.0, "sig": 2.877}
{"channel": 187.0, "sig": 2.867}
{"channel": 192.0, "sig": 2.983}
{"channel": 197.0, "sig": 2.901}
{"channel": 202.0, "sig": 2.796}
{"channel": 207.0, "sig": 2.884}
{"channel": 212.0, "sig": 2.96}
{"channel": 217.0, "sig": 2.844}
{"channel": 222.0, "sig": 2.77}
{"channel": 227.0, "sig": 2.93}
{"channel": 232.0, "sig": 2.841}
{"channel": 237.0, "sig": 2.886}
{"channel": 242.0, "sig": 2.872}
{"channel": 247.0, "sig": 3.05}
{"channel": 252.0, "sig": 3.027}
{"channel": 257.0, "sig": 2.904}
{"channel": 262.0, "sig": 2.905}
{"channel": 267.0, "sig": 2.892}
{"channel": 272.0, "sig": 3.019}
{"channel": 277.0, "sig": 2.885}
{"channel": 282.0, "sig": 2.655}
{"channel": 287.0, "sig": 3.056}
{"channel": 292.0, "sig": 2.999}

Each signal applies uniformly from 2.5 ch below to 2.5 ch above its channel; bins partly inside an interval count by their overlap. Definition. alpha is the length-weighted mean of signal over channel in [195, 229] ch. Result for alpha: 2.87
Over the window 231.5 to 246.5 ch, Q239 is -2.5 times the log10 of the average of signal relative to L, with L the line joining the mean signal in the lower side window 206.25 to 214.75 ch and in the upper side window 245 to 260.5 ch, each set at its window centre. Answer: 0.027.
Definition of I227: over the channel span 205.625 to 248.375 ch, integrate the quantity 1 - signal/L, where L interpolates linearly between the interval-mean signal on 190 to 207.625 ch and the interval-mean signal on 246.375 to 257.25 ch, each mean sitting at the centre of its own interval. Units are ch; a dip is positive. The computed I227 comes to 0.87 ch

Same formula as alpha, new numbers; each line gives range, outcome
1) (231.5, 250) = 2.92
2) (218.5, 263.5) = 2.91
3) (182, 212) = 2.89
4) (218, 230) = 2.85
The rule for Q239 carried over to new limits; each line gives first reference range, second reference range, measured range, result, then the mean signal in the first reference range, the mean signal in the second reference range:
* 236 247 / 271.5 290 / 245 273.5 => -0.02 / 2.92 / 2.89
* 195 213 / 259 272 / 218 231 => 0.02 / 2.88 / 2.92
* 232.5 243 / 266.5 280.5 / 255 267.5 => 0.00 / 2.87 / 2.92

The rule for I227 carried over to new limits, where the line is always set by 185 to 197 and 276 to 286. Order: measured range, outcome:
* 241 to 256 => -0.76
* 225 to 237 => -0.07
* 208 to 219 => -0.04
